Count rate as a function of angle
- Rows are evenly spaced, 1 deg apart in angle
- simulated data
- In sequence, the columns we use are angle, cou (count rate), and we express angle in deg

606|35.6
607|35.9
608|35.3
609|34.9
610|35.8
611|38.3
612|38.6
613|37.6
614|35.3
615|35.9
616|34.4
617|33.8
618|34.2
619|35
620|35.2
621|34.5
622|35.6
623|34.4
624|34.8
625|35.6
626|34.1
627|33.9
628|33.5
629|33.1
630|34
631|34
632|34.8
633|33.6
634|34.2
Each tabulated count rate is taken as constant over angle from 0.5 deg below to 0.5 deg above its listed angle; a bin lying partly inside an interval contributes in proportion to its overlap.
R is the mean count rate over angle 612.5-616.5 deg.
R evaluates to 35.8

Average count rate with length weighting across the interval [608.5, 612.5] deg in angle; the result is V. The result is 36.9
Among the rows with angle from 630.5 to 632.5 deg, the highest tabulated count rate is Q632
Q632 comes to 34.8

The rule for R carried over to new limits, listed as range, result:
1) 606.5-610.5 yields 35.5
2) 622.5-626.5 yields 34.7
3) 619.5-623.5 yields 34.9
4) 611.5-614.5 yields 37.2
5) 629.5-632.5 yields 34.3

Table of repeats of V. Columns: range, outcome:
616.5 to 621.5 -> 34.5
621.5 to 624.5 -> 34.9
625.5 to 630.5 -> 33.7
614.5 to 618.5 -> 34.6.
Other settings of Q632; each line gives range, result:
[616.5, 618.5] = 34.2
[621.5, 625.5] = 35.6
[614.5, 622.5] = 35.9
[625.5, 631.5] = 34.1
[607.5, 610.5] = 35.8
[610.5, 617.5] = 38.6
